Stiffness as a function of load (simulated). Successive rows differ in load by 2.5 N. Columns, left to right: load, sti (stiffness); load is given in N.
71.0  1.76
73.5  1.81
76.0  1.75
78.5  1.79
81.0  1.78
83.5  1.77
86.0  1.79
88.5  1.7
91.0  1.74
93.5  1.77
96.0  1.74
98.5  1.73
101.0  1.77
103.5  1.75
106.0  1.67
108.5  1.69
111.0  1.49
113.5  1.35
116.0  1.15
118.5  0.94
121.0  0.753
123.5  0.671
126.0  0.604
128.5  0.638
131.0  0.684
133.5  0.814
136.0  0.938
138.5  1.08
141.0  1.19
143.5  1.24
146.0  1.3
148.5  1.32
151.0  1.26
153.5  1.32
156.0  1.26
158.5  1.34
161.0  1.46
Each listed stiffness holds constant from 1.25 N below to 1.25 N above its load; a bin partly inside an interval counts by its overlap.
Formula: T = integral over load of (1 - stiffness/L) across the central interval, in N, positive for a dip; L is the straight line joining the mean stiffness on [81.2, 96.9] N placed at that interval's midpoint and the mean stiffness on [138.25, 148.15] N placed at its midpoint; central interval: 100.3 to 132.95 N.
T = 7.9 N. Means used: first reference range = 1.75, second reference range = 1.23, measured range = 1.15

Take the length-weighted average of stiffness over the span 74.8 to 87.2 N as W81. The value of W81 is 1.78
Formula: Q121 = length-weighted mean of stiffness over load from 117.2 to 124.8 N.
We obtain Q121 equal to 0.789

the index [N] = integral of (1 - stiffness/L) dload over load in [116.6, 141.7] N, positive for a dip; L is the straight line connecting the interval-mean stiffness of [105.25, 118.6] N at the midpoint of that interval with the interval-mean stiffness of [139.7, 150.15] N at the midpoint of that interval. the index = 9.4 N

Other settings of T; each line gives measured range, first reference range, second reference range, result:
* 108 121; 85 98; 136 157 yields 2.4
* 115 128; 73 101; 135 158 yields 5.8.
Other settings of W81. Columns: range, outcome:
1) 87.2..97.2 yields 1.74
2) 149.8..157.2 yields 1.28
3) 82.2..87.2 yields 1.78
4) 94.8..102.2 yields 1.75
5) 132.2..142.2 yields 1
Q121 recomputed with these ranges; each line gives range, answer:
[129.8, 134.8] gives 0.752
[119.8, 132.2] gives 0.67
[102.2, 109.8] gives 1.7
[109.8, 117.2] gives 1.33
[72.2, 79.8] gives 1.78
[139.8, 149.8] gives 1.26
